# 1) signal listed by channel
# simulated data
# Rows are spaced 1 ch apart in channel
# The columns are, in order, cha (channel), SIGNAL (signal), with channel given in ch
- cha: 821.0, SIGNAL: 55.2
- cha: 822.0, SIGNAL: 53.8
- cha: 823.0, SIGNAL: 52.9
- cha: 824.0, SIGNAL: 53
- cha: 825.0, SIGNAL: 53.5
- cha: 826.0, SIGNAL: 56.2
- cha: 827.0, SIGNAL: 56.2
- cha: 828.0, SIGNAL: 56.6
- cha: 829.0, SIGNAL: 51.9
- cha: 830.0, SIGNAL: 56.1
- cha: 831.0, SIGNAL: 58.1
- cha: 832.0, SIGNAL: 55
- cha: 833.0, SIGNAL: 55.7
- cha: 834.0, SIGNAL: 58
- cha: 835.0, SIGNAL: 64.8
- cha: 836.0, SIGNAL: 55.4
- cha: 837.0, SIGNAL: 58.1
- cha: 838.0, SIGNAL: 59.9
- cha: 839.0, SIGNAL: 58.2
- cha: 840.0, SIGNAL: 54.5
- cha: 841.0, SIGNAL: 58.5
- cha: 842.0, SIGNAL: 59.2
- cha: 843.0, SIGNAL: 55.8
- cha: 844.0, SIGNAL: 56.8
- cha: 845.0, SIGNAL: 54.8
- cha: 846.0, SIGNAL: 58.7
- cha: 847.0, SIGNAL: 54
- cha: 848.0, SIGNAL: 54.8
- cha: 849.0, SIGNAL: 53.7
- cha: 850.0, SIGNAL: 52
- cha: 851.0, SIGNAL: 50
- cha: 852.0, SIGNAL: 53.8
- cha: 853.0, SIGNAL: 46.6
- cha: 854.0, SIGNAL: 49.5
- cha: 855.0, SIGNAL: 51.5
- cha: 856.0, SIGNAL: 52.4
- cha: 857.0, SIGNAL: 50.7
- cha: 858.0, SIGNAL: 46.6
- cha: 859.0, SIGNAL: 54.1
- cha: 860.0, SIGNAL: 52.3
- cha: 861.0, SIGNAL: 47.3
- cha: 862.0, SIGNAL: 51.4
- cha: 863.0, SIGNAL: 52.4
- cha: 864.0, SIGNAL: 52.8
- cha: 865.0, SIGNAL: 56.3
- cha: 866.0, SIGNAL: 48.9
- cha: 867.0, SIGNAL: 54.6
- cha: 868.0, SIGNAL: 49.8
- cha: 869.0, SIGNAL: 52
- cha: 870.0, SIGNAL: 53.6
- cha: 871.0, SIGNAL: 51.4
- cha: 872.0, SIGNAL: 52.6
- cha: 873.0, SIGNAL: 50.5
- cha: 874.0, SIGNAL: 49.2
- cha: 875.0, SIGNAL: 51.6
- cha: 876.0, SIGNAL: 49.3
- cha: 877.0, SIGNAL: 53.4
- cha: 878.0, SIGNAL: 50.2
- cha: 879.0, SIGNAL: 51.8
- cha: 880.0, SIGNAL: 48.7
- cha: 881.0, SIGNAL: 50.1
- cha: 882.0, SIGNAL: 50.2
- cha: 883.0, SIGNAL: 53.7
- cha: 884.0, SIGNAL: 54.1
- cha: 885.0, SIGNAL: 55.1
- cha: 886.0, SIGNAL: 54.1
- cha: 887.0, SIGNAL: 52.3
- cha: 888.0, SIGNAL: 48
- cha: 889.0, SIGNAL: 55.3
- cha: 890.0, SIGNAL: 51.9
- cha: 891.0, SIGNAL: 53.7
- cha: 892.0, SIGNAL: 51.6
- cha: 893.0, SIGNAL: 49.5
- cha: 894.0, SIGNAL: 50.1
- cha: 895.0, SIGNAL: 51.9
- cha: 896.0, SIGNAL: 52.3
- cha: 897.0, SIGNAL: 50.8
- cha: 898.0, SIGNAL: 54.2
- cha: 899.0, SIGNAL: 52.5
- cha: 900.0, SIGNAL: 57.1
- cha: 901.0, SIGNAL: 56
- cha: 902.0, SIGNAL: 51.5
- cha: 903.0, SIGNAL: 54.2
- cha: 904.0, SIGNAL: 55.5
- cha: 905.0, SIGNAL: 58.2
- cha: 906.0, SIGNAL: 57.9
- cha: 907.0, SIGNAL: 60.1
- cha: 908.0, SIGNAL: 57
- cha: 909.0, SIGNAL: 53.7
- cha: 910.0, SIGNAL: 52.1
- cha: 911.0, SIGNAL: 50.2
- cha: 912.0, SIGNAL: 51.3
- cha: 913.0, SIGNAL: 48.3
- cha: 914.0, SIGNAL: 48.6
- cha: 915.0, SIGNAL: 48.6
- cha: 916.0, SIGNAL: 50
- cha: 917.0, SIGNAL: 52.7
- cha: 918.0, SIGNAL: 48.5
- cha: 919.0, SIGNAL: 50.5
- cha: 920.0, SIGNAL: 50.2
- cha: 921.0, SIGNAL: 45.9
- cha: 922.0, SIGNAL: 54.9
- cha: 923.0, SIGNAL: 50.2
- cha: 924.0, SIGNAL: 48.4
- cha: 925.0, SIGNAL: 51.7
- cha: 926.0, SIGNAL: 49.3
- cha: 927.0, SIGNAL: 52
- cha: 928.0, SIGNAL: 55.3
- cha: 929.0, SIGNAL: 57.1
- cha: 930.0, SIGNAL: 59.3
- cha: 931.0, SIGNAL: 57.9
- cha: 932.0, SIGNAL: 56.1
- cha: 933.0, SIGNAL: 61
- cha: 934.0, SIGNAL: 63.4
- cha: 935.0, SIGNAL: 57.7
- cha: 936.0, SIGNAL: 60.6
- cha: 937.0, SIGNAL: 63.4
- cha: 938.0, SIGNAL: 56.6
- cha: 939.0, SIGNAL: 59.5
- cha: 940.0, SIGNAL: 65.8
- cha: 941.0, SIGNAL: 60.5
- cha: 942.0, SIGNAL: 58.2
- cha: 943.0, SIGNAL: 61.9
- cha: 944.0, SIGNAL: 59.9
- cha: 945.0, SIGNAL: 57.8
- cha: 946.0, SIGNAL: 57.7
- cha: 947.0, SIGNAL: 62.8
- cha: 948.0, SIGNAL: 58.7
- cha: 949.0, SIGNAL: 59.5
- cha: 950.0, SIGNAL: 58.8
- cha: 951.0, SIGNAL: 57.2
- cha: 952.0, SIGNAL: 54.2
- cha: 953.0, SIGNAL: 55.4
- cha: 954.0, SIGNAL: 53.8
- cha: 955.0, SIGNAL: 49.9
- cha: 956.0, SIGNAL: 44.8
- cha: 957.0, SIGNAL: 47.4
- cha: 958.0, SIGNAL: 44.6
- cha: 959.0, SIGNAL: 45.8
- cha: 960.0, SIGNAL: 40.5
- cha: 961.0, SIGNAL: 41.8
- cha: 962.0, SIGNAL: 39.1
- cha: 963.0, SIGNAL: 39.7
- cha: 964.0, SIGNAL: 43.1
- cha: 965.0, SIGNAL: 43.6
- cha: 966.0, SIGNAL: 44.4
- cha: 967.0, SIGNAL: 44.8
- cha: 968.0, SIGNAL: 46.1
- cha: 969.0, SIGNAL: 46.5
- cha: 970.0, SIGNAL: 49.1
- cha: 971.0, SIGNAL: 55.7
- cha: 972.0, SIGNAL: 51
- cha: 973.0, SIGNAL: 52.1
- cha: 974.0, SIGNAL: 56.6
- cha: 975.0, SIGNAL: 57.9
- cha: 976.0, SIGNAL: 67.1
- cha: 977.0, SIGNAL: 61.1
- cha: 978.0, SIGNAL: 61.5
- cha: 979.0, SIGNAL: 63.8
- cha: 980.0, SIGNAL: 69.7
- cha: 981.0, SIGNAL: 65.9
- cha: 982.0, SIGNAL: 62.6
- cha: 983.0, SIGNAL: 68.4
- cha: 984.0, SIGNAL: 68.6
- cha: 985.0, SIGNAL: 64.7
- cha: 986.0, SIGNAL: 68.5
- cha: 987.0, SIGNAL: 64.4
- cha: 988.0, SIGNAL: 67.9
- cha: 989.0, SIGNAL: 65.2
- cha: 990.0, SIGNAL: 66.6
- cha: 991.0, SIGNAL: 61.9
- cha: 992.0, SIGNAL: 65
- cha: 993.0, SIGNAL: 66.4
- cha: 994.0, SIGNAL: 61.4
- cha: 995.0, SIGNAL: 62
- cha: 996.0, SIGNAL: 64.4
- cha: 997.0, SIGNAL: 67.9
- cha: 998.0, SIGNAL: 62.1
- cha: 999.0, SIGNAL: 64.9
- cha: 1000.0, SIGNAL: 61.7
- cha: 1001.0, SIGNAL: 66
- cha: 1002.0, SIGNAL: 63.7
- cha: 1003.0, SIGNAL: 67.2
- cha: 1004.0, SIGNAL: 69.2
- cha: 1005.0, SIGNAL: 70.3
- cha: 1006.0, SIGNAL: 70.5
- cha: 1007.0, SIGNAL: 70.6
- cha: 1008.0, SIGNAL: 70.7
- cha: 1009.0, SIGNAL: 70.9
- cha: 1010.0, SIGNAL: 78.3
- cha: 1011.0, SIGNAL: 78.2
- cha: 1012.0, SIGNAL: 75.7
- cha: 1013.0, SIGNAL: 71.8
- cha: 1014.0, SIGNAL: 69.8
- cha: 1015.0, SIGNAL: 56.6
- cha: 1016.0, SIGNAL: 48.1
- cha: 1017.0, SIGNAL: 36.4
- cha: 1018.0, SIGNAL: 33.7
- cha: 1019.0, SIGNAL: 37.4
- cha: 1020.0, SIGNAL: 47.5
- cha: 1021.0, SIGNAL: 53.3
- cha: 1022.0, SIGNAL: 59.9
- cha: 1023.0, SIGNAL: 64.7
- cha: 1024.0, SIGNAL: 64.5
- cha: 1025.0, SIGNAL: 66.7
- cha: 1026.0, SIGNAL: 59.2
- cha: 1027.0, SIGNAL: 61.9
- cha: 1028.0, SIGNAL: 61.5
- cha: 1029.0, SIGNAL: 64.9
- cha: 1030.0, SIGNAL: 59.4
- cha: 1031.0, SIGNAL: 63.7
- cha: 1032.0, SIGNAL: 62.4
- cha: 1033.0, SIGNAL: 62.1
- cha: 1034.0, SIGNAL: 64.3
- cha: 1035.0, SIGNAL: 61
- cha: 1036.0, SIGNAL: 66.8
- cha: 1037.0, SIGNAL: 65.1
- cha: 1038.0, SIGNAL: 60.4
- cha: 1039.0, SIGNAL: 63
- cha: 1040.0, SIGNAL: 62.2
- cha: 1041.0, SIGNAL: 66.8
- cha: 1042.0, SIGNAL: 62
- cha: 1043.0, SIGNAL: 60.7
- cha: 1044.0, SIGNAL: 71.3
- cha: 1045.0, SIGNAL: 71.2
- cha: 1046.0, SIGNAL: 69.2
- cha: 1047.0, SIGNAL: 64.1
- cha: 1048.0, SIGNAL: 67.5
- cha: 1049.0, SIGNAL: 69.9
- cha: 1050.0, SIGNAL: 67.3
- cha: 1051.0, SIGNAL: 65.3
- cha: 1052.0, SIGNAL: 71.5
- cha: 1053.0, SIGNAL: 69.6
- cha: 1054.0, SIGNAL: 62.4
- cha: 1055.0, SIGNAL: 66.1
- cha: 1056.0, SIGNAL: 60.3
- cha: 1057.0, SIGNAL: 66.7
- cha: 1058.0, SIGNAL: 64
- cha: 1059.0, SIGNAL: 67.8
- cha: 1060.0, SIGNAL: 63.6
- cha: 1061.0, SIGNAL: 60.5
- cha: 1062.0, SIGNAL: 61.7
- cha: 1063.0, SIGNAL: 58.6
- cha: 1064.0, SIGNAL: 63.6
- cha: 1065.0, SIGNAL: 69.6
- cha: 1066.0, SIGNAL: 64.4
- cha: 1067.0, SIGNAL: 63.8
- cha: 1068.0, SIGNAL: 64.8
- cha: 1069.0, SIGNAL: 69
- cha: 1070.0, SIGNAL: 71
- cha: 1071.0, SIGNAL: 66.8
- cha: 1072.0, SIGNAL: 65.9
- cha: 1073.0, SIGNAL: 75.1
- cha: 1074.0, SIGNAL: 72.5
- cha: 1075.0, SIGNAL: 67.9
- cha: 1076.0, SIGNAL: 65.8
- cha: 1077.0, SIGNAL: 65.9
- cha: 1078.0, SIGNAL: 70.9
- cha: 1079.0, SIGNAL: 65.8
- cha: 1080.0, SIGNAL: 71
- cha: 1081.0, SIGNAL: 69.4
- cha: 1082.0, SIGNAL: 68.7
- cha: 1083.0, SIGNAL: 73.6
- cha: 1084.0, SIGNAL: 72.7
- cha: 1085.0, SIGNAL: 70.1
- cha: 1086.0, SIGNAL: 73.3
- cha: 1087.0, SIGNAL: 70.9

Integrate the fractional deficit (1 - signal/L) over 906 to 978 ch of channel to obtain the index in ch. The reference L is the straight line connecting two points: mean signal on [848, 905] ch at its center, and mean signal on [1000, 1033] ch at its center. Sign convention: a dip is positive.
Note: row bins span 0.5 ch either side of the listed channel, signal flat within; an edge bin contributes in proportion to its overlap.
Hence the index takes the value 4.4 ch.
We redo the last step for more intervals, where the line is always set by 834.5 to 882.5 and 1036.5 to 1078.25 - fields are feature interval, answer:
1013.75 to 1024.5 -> 2.03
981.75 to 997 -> -0.92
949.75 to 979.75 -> 4.67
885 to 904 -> 0.90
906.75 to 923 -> 1.57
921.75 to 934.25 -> 0.57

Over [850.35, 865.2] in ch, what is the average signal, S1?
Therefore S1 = 51.1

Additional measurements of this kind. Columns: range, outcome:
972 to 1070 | 63.8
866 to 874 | 51.7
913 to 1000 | 56.2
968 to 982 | 58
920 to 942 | 56.4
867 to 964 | 53.1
